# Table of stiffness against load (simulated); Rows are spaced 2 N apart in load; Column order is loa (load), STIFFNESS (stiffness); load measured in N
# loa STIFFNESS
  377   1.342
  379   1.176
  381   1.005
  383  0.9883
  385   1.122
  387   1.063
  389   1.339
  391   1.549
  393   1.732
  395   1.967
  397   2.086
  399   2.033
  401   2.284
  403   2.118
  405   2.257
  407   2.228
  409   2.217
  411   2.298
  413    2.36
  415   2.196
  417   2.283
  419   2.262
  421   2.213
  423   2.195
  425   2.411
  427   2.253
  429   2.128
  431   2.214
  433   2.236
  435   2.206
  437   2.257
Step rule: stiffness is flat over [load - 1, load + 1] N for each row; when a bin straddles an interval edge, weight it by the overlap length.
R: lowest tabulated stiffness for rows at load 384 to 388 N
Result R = 1.063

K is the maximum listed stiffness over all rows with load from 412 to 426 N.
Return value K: 2.411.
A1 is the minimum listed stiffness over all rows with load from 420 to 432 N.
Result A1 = 2.128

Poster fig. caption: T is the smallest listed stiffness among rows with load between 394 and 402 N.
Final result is 1.967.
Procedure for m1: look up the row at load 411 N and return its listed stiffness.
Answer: 2.298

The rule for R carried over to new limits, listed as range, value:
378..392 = 0.9883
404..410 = 2.217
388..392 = 1.339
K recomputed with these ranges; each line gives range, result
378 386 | 1.176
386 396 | 1.967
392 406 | 2.284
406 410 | 2.228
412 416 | 2.36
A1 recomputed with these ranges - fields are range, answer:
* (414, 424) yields 2.195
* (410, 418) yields 2.196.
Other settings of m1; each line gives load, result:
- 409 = 2.217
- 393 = 1.732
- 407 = 2.228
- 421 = 2.213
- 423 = 2.195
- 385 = 1.122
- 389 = 1.339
